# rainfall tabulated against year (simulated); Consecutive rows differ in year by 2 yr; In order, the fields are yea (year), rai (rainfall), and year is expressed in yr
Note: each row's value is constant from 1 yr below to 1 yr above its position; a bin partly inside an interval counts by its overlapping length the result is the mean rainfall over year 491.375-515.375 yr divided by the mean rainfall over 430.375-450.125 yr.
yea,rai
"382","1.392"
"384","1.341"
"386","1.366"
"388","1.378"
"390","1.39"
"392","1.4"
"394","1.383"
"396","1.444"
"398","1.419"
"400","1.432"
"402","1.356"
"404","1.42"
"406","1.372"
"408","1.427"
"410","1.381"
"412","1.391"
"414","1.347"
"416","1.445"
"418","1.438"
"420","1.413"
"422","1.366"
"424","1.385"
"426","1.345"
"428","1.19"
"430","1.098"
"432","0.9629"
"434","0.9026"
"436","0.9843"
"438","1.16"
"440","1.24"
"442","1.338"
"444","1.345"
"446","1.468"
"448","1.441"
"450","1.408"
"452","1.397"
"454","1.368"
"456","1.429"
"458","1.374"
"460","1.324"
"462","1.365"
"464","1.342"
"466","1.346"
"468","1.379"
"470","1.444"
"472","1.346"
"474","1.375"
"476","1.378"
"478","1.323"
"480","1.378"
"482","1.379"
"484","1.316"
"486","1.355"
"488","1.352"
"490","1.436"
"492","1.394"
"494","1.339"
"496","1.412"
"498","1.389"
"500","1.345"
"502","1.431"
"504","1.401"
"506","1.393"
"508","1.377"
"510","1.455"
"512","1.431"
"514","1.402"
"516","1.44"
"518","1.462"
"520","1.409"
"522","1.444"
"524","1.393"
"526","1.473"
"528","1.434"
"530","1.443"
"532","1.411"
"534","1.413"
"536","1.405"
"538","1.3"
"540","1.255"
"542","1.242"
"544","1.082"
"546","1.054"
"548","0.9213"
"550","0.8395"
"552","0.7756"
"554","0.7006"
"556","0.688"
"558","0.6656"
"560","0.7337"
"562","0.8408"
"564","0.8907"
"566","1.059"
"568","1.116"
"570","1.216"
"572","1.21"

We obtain 1.15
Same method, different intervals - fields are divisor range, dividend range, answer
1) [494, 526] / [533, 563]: 0.70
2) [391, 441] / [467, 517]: 1.06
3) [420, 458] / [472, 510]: 1.08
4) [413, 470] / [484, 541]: 1.07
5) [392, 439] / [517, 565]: 0.87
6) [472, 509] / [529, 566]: 0.75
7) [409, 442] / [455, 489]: 1.09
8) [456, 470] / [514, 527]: 1.05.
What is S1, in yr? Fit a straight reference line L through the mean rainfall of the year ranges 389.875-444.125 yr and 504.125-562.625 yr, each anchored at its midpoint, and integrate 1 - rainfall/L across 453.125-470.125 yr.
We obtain -1.3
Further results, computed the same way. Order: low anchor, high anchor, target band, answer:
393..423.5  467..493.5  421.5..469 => 3.3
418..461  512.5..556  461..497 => -2.9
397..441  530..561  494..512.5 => -4.4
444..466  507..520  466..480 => 0.3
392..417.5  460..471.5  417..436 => 2.3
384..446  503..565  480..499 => -2.0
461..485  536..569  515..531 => -4.7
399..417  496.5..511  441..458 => 0.0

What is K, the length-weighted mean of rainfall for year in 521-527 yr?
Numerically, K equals 1.44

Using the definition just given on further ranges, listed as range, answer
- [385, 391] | 1.38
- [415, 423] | 1.42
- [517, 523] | 1.44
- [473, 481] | 1.36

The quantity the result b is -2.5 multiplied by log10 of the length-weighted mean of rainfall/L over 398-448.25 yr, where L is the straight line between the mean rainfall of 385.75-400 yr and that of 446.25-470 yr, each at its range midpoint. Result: 0.07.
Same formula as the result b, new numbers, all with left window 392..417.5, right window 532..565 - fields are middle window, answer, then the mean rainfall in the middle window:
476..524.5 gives -0.22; 1.39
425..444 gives 0.15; 1.15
